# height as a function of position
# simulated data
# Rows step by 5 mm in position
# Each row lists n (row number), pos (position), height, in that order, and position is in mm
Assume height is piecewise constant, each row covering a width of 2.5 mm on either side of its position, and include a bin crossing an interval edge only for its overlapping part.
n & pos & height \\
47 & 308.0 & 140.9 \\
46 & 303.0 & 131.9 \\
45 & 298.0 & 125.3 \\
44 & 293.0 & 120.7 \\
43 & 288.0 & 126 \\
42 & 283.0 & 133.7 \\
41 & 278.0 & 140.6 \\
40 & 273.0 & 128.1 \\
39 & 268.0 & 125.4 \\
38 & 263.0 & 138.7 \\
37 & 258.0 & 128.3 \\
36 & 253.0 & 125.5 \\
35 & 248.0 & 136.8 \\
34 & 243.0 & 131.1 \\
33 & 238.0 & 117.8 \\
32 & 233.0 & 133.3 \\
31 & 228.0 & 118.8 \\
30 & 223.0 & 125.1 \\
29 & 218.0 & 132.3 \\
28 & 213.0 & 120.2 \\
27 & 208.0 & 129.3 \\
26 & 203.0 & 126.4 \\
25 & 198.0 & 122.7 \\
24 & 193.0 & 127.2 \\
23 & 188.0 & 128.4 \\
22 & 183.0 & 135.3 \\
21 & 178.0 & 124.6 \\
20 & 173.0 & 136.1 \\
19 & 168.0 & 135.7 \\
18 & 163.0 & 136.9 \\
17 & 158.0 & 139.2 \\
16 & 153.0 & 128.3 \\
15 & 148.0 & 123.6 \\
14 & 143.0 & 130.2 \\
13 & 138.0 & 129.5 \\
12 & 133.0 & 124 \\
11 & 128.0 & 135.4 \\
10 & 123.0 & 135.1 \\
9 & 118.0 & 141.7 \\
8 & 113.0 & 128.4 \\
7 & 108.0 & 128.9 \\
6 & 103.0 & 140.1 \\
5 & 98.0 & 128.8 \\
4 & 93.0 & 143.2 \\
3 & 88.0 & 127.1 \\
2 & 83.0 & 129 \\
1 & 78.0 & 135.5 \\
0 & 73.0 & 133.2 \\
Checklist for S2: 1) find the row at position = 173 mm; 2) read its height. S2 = 136.1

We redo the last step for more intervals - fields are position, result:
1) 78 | 135.5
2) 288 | 126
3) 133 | 124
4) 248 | 136.8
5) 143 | 130.2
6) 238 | 117.8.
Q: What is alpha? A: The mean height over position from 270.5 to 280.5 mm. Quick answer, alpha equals 134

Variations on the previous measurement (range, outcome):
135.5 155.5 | 128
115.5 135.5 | 134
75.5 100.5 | 133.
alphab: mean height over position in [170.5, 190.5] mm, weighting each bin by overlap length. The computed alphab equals 131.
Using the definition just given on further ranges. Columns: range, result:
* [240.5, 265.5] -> 132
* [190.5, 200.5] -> 125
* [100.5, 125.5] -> 135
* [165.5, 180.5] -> 132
